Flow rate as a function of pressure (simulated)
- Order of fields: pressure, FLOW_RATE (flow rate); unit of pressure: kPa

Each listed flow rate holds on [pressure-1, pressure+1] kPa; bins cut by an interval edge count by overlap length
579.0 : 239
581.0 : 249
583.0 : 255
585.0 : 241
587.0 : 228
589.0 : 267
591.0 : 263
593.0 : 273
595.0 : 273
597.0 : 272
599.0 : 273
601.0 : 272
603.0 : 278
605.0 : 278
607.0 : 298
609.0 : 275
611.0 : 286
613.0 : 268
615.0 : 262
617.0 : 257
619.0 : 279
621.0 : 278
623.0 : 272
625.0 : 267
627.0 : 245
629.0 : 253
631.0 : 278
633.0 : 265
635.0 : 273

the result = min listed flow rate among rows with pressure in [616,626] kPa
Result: 257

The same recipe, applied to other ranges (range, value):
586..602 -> 228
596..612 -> 272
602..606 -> 278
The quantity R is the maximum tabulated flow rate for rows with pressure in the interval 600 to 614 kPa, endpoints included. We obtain 298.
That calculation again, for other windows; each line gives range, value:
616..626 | 279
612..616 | 268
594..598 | 273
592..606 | 278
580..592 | 267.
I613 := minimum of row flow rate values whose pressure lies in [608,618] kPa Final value 257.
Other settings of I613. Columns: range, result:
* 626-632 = 245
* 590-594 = 263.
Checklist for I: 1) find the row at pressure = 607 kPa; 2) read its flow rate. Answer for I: 298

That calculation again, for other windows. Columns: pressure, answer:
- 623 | 272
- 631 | 278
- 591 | 263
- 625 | 267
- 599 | 273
